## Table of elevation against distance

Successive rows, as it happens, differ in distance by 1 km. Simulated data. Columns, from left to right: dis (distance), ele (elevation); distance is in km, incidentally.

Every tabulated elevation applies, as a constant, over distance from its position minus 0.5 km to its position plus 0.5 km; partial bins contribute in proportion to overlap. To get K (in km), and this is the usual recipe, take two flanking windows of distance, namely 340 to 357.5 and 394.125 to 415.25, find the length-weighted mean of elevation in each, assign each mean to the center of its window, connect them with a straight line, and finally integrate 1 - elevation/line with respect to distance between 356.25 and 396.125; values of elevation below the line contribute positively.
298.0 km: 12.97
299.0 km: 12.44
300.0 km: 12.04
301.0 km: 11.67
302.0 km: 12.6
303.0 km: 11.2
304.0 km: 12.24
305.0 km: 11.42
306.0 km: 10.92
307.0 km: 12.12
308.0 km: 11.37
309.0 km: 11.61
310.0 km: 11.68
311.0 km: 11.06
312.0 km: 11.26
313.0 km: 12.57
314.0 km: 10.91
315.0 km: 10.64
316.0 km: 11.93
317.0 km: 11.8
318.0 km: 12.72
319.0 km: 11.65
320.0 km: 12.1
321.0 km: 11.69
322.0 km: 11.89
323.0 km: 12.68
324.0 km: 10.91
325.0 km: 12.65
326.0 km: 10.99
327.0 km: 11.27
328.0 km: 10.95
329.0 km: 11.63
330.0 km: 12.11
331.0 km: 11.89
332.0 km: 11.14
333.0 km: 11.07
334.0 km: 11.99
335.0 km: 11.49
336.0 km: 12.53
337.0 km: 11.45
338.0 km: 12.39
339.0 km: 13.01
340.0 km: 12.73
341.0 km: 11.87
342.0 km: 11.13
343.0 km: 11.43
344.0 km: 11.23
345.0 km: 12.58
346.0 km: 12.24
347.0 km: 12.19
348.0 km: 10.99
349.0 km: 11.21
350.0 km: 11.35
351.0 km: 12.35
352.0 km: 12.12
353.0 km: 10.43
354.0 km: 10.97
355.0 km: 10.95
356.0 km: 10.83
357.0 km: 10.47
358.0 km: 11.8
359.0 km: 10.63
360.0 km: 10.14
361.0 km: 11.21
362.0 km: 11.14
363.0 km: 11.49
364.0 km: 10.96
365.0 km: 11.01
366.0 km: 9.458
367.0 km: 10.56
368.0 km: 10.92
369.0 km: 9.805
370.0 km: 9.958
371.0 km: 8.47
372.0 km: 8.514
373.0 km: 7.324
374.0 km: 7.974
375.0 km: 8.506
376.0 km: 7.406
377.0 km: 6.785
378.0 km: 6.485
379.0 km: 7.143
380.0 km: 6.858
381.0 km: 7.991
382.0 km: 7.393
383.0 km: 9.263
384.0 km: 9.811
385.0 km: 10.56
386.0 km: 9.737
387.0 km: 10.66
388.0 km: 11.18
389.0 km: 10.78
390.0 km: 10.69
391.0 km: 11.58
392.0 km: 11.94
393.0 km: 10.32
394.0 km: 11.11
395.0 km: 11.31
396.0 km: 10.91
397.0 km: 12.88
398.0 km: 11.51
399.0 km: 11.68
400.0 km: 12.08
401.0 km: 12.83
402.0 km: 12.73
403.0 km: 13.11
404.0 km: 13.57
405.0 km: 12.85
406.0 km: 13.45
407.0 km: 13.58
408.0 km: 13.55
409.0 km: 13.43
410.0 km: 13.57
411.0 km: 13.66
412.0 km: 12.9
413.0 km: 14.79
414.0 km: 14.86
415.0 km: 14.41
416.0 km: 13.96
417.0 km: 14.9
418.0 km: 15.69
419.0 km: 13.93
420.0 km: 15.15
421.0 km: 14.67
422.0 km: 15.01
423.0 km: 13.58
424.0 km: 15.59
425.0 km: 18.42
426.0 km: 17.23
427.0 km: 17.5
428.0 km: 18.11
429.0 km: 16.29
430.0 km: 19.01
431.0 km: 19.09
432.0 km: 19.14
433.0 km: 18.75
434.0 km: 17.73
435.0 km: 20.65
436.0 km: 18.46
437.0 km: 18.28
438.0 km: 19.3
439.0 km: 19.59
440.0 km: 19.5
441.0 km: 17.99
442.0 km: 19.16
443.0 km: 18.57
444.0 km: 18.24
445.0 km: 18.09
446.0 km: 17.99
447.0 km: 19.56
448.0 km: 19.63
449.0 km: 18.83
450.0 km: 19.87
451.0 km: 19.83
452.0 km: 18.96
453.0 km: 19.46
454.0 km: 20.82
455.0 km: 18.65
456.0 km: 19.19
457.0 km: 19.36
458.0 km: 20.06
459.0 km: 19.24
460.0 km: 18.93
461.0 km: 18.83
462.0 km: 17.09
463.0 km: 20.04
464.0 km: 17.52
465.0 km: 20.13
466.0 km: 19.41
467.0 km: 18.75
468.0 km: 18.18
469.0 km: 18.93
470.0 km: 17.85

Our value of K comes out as 8.00 km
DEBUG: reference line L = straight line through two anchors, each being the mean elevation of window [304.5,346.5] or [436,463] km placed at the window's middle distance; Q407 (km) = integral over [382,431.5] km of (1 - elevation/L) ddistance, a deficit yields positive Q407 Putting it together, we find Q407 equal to 9.6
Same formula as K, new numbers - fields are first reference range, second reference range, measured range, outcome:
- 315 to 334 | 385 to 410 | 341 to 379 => 4.83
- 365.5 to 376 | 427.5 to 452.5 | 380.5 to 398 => 1.79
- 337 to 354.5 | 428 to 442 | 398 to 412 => 2.89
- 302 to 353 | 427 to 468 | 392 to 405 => 3.22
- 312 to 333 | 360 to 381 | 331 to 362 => -3.43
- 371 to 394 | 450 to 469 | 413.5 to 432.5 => -2.28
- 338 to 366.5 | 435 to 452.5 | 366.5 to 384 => 6.45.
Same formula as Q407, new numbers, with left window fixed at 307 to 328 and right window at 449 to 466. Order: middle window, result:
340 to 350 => 1.1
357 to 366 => 2.0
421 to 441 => -0.1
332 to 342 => 0.6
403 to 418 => 2.6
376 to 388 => 5.3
